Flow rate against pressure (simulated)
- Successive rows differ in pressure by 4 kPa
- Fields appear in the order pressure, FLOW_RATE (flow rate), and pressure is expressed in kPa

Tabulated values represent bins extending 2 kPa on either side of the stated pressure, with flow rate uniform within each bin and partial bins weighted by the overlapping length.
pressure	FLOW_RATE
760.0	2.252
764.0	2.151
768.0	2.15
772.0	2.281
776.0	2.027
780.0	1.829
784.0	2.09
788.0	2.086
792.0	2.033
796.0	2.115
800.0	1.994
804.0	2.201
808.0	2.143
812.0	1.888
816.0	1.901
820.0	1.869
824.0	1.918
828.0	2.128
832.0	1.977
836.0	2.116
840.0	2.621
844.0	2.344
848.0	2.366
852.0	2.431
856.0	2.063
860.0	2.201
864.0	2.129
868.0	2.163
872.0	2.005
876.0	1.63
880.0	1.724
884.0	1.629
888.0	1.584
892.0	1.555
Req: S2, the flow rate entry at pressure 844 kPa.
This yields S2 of 2.344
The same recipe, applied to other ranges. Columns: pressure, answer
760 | 2.252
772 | 2.281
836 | 2.116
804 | 2.201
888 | 1.584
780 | 1.829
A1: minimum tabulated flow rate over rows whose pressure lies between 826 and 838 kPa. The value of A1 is 1.977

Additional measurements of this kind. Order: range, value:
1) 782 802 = 1.994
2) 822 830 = 1.918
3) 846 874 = 2.005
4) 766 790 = 1.829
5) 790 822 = 1.869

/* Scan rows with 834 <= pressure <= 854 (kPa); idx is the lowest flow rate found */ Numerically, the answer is 2.116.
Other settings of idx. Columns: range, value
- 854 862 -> 2.063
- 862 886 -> 1.629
